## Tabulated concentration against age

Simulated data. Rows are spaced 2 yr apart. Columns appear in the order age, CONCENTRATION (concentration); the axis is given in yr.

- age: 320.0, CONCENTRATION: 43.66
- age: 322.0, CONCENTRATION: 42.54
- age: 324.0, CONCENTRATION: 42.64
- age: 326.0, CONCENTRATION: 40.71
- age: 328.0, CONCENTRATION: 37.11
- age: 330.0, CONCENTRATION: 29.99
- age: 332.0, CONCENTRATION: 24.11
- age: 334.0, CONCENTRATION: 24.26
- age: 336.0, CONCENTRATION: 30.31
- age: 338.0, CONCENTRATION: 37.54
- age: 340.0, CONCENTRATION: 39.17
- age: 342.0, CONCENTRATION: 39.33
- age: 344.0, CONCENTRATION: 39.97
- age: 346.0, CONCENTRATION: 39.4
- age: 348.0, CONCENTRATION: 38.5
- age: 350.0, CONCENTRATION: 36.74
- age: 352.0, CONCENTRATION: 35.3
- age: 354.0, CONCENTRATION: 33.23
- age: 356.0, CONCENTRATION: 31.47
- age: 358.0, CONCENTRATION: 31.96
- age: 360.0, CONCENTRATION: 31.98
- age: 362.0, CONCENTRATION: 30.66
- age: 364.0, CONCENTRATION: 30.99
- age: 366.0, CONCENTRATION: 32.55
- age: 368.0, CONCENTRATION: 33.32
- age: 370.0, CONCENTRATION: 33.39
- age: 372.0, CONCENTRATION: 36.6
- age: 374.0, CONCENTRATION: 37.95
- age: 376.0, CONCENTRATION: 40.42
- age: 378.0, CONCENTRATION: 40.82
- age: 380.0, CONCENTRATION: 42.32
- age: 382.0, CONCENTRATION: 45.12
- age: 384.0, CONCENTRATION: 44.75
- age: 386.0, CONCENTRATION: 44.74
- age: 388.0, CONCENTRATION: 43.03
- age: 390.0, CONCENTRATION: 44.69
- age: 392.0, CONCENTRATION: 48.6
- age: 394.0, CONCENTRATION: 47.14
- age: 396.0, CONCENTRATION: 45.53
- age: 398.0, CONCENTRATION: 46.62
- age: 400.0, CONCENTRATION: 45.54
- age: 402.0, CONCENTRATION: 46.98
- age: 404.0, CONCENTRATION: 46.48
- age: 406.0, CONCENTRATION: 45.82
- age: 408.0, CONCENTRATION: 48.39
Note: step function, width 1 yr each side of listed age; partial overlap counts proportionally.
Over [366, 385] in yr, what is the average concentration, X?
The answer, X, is 39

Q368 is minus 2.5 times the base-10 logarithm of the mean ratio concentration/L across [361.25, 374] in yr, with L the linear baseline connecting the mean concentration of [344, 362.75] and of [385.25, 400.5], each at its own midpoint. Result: 0.16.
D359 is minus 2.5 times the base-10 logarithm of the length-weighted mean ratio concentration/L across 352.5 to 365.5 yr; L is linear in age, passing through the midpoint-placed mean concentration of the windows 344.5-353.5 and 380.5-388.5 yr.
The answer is 0.23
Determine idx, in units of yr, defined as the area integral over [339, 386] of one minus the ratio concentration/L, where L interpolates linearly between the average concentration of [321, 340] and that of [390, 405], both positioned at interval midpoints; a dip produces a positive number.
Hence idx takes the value 3.86 yr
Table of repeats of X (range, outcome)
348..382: 35.4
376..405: 45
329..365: 33.6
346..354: 36.7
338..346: 39.2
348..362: 33.6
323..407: 38.5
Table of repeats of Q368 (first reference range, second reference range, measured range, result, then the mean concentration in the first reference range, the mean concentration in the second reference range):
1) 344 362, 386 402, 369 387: 0.026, 34.9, 45.9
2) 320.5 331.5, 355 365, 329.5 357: 0.008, 38.2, 31.4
